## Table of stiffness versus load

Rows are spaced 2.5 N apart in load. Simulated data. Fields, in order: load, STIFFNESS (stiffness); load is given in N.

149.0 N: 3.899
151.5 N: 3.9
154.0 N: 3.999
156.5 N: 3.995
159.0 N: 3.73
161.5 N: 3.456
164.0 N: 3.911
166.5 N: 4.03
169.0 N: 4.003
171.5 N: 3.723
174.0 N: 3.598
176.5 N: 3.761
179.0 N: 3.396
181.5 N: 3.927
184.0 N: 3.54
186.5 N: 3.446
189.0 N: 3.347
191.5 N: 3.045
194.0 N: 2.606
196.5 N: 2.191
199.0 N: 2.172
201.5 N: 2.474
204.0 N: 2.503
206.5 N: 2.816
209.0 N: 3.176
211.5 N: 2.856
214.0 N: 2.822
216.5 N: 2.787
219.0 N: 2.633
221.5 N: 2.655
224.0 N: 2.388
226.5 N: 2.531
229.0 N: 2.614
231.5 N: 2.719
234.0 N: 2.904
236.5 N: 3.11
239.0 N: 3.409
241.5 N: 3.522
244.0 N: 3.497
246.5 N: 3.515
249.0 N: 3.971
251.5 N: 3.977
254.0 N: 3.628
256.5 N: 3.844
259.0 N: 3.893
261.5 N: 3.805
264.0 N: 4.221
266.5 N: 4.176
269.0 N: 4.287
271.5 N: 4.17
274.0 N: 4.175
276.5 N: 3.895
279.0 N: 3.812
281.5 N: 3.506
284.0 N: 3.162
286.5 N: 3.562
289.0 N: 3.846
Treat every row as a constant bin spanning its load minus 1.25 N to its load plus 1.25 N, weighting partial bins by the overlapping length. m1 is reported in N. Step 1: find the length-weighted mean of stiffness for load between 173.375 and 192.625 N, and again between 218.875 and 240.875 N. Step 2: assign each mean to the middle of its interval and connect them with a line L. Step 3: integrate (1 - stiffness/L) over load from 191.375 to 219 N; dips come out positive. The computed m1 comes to 4.4 N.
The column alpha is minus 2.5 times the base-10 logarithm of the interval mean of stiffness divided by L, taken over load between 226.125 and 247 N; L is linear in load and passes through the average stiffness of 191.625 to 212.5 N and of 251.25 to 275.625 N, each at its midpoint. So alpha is 0.11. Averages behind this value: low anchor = 2.62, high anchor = 4.02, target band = 3.1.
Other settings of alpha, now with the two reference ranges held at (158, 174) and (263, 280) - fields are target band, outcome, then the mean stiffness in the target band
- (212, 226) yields 0.429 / 2.66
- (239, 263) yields 0.090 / 3.73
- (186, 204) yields 0.390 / 2.71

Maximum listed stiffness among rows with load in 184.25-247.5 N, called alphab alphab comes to 3.522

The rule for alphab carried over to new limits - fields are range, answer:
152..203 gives 4.03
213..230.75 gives 2.822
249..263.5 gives 3.977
